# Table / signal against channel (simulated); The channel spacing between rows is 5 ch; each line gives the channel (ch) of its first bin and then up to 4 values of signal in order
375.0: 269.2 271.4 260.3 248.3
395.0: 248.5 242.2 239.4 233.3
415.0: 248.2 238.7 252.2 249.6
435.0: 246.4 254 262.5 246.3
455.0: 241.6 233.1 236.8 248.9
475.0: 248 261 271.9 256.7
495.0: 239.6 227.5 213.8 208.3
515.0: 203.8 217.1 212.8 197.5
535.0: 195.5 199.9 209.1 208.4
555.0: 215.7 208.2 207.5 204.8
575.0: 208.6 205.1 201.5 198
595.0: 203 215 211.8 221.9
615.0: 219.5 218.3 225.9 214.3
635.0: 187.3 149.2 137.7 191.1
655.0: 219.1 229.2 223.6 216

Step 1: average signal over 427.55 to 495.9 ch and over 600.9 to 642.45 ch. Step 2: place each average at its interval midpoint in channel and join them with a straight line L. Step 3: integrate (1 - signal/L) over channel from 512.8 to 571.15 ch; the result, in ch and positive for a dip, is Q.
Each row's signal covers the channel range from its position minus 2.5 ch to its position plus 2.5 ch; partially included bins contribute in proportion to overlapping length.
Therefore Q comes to 5.4 ch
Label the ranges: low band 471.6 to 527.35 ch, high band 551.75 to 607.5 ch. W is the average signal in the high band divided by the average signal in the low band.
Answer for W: 0.9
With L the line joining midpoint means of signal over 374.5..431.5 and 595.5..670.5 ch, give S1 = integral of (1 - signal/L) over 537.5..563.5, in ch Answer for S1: 1.5 ch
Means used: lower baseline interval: 249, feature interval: 208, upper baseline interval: 205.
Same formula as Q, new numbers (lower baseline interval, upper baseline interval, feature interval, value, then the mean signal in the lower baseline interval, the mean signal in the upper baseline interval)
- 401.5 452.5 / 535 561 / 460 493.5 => -3.13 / 247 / 207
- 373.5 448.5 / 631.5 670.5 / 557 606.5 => 0.85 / 251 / 194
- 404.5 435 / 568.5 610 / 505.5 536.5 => 2.13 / 244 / 207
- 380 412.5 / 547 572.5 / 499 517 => 0.71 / 247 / 209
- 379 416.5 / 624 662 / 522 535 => 0.87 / 248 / 193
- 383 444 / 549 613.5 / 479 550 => 0.97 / 247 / 209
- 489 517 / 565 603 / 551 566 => 0.04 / 224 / 205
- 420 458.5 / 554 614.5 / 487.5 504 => -0.38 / 249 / 209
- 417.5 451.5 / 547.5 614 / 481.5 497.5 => -1.49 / 250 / 209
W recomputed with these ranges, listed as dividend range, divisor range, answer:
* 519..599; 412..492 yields 0.82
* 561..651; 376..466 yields 0.81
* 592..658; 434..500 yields 0.81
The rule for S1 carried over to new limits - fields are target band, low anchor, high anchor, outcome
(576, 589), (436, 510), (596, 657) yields 0.61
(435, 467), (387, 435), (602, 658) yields -1.25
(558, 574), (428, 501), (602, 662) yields 0.97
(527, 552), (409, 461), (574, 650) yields 1.97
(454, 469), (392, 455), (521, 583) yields -0.21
